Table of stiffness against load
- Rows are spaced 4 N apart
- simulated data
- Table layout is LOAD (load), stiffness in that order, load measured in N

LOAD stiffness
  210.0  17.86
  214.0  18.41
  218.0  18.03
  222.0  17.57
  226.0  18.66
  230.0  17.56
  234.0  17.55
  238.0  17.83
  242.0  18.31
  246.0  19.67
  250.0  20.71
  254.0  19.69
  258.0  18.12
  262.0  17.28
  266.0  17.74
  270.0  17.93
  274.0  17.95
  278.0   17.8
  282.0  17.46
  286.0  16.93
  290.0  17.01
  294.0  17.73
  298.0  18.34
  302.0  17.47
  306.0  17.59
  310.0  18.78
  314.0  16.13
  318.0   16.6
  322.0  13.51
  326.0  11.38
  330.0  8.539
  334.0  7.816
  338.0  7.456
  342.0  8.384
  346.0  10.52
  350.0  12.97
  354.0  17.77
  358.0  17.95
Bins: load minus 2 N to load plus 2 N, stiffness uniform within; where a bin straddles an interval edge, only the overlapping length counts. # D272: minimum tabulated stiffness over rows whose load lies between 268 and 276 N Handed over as 17.93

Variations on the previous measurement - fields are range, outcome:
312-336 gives 7.816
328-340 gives 7.456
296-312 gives 17.47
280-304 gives 16.93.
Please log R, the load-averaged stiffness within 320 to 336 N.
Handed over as 10.3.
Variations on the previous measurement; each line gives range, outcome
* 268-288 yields 17.6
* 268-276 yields 17.9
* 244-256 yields 20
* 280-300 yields 17.5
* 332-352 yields 9.43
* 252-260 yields 18.9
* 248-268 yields 18.7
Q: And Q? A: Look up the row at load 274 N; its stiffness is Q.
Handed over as 17.95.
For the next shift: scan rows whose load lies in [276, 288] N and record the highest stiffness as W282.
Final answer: 17.8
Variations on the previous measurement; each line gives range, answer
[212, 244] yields 18.66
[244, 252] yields 20.71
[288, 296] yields 17.73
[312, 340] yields 16.6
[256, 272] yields 18.12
